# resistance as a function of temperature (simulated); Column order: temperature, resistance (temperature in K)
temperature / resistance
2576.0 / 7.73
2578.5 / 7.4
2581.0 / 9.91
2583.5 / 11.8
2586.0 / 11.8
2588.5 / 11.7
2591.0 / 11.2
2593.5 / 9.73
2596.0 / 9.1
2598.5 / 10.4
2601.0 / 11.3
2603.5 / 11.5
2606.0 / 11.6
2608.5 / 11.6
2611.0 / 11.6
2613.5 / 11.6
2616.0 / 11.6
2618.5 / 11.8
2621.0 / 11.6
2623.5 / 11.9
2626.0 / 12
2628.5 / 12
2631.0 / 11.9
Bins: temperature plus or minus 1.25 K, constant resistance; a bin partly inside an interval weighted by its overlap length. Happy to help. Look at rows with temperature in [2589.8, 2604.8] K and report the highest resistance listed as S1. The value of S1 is 11.5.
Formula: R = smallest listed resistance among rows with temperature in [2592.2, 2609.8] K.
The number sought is 9.1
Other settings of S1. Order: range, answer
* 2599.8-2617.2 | 11.6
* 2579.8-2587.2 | 11.8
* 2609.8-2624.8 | 11.9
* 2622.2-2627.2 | 12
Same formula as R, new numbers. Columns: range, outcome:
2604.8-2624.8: 11.6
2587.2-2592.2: 11.2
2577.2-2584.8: 7.4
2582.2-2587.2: 11.8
